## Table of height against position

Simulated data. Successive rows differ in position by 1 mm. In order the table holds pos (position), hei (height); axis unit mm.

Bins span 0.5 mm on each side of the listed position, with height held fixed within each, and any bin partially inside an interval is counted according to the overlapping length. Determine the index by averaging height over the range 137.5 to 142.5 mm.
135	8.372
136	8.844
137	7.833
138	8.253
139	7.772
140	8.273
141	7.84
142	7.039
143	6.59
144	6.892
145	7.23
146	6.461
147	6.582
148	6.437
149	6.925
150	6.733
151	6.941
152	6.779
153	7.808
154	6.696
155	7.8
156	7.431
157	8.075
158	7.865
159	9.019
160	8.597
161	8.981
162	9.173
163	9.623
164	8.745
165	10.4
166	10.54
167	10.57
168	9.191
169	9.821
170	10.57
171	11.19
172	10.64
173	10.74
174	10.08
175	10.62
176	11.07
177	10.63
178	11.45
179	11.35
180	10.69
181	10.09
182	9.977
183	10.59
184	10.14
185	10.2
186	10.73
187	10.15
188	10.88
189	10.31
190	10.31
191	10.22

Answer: 7.84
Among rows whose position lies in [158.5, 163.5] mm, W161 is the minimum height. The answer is 8.597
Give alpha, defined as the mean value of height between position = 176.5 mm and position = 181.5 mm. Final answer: 10.8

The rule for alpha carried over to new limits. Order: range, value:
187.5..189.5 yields 10.6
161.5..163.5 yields 9.4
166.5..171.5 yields 10.3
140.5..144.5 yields 7.09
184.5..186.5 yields 10.5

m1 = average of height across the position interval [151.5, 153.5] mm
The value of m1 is 7.29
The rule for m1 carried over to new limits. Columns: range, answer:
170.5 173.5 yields 10.9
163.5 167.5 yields 10.1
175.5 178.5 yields 11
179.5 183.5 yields 10.3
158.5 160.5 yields 8.81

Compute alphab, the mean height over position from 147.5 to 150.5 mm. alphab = 6.7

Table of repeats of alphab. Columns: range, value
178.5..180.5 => 11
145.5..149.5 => 6.6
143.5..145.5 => 7.06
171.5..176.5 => 10.6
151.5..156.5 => 7.3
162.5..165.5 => 9.59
